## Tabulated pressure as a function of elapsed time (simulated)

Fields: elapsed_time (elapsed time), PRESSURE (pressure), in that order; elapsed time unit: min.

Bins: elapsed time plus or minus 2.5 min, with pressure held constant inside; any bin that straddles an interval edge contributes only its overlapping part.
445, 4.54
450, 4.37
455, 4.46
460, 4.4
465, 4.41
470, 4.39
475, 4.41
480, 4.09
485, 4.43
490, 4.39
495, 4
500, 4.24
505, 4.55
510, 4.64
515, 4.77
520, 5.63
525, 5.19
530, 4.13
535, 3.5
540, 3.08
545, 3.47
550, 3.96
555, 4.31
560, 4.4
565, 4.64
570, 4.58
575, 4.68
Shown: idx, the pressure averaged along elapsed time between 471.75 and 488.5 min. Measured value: 4.32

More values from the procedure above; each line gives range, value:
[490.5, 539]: 4.47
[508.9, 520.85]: 4.97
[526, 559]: 3.84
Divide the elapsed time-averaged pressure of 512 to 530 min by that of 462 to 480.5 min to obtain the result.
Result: 1.16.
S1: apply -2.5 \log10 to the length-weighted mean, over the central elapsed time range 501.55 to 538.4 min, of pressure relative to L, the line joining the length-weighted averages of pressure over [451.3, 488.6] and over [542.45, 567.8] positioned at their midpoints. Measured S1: -0.08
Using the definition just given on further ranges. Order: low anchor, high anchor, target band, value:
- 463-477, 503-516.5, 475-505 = 0.06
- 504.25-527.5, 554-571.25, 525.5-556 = 0.23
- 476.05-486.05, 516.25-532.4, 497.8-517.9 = 0.03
